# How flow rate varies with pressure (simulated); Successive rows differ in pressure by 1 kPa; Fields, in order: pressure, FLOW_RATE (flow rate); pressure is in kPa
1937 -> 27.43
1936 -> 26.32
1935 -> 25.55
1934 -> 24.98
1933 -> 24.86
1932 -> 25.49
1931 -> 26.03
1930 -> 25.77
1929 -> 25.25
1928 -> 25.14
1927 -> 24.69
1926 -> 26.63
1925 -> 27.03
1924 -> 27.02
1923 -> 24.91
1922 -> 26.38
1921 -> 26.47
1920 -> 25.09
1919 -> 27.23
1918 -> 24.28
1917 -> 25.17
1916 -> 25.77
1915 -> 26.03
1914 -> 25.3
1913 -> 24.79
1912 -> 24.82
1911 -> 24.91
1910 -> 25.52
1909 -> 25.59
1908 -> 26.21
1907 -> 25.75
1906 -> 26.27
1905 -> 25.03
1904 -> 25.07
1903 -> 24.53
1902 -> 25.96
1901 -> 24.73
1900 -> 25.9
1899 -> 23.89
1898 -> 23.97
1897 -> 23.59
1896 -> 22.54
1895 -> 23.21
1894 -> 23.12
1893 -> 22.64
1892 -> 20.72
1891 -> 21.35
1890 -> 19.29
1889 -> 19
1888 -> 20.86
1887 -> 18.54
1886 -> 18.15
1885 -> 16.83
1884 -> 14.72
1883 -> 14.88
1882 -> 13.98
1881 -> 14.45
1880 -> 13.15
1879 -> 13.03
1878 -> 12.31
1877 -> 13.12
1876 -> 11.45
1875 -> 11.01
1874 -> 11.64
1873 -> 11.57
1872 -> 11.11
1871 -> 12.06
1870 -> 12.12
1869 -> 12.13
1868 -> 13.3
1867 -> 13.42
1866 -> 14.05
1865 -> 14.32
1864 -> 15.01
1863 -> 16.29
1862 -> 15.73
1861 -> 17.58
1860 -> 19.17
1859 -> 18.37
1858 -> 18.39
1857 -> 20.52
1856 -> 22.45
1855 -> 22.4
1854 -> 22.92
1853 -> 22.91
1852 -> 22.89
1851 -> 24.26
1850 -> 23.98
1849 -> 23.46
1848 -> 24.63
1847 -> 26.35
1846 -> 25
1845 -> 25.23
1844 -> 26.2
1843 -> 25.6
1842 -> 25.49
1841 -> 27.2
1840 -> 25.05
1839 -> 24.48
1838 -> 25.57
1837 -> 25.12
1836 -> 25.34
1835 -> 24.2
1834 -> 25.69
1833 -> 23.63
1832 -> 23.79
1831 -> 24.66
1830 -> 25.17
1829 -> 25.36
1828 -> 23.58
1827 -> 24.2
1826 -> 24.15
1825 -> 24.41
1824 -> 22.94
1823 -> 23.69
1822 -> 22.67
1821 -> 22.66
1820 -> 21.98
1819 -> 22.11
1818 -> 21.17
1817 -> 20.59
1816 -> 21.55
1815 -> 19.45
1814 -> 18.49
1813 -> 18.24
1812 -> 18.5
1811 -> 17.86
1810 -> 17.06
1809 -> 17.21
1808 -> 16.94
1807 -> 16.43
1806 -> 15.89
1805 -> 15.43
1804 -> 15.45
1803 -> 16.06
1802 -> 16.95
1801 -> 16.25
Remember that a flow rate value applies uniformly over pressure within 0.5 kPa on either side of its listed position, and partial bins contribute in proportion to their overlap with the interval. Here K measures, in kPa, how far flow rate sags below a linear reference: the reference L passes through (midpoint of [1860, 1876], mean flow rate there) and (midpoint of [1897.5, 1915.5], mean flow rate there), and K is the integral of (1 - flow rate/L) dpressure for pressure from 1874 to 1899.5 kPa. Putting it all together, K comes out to 2.2 kPa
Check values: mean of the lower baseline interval 13.5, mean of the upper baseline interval 25.2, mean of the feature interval 17.9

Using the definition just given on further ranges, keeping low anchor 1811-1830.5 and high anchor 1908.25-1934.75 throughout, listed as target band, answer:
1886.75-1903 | 1.37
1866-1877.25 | 5.51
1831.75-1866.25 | 0.83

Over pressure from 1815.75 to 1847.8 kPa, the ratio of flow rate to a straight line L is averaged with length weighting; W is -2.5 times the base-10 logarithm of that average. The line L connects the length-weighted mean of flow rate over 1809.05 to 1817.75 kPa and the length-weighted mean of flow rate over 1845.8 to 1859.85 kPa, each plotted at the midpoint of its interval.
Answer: -0.17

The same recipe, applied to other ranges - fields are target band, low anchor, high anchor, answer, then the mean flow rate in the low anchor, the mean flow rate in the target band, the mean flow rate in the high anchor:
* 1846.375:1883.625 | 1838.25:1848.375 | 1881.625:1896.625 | 0.34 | 25.5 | 16.8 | 19.4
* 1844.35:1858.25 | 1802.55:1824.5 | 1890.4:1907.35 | -0.10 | 19.2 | 23.4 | 24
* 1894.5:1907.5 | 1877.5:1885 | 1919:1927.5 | -0.25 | 14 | 24.6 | 26.1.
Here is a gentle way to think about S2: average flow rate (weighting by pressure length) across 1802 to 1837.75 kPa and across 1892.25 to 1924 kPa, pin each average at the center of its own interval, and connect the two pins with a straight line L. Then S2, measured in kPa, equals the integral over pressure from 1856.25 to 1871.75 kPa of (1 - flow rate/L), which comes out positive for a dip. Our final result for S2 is 5.05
